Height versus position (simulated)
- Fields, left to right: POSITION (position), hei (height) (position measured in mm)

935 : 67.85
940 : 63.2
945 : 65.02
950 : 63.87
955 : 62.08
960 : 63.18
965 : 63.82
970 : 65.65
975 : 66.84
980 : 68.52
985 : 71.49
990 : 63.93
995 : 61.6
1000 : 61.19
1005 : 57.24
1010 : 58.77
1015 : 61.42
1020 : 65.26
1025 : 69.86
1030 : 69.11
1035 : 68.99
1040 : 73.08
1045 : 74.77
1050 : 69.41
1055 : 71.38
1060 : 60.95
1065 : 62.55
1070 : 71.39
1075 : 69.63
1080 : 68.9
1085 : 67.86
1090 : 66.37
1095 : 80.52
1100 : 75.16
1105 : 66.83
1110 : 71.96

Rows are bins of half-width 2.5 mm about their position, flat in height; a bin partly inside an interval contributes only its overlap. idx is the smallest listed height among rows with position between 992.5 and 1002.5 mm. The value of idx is 61.19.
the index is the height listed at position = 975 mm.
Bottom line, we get 66.84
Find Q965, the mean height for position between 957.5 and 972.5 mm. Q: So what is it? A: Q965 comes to 64.2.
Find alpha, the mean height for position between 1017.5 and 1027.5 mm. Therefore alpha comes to 67.6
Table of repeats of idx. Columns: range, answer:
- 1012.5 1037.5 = 61.42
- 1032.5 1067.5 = 60.95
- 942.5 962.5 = 62.08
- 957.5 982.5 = 63.18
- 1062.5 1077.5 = 62.55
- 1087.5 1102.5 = 66.37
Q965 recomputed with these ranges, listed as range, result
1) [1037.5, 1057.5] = 72.2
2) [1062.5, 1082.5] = 68.1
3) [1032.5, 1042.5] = 71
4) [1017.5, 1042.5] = 69.3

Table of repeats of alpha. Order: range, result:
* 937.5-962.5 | 63.5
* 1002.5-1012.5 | 58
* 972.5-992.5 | 67.7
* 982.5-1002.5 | 64.6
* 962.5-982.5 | 66.2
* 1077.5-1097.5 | 70.9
